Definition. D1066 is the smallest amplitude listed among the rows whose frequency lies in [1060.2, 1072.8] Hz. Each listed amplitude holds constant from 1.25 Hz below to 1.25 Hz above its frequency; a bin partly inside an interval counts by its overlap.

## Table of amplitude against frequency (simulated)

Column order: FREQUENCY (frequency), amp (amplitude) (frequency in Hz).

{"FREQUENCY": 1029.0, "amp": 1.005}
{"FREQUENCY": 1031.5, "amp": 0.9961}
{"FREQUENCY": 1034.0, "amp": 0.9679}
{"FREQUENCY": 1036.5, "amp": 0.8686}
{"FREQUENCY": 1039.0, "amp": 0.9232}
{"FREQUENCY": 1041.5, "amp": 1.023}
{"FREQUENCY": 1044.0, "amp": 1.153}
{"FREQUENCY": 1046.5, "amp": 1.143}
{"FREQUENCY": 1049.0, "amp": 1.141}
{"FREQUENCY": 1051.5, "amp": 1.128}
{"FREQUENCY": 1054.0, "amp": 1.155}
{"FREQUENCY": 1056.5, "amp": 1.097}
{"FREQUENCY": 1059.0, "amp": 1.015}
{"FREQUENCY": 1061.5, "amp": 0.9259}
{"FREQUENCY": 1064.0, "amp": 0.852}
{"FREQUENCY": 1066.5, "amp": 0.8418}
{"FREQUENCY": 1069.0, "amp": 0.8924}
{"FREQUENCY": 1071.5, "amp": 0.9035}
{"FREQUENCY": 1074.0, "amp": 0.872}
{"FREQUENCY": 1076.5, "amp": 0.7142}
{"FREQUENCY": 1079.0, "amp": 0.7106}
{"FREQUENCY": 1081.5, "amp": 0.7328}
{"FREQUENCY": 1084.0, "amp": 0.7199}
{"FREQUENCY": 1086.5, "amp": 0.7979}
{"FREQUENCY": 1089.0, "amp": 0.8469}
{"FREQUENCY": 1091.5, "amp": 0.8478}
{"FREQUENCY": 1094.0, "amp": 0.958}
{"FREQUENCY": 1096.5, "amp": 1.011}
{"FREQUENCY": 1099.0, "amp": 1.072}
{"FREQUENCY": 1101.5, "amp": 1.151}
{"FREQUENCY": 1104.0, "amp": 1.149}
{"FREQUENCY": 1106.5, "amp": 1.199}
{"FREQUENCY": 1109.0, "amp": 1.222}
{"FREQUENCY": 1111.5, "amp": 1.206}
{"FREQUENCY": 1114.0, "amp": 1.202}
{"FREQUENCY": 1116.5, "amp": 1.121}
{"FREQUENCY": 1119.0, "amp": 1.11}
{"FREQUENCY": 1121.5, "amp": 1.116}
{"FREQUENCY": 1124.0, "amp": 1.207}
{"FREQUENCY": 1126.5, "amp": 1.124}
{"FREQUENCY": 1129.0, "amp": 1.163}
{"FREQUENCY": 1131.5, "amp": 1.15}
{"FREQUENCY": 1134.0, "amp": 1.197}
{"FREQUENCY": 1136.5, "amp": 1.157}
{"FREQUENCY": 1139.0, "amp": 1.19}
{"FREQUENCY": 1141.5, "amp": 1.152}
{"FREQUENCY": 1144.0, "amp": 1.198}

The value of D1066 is 0.8418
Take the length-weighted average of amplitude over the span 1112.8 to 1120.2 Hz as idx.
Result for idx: 1.14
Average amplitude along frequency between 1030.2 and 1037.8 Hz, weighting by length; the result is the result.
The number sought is 0.944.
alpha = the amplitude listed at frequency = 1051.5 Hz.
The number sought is 1.128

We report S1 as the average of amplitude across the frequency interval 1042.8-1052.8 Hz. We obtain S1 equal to 1.14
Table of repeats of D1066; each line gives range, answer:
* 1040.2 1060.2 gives 1.015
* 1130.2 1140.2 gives 1.15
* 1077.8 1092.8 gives 0.7106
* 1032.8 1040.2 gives 0.8686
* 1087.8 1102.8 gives 0.8469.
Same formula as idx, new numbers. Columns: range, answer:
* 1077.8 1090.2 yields 0.761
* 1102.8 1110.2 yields 1.19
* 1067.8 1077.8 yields 0.845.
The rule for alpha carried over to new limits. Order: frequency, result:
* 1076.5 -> 0.7142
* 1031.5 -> 0.9961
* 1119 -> 1.11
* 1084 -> 0.7199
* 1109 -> 1.222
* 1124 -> 1.207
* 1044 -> 1.153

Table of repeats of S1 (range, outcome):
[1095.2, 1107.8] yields 1.12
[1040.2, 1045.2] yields 1.09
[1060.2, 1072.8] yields 0.884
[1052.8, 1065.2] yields 1.01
